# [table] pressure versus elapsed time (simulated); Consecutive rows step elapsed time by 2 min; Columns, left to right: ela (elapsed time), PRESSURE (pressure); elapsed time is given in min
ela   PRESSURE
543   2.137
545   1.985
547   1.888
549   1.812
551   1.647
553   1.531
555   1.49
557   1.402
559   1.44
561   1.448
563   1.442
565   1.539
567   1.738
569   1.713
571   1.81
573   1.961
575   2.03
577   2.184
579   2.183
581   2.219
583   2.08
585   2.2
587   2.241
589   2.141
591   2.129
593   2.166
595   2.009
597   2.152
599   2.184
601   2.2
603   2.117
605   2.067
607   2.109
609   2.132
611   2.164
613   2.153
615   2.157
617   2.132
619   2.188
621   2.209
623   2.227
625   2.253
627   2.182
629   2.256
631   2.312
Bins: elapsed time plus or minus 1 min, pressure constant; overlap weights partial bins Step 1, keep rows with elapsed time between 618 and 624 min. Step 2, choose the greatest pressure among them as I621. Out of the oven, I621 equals 2.227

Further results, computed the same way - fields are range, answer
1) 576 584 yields 2.219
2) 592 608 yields 2.2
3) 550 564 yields 1.647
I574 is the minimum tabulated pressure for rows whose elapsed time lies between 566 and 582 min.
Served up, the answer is 1.713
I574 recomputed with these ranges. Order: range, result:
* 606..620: 2.109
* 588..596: 2.009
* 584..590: 2.141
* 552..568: 1.402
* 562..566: 1.442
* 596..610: 2.067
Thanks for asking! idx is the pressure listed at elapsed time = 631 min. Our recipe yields 2.312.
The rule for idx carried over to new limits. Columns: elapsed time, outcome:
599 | 2.184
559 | 1.44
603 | 2.117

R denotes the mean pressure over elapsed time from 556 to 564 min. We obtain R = 1.43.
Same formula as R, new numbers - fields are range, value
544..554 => 1.77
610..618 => 2.15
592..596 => 2.09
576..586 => 2.17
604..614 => 2.12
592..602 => 2.14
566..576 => 1.85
